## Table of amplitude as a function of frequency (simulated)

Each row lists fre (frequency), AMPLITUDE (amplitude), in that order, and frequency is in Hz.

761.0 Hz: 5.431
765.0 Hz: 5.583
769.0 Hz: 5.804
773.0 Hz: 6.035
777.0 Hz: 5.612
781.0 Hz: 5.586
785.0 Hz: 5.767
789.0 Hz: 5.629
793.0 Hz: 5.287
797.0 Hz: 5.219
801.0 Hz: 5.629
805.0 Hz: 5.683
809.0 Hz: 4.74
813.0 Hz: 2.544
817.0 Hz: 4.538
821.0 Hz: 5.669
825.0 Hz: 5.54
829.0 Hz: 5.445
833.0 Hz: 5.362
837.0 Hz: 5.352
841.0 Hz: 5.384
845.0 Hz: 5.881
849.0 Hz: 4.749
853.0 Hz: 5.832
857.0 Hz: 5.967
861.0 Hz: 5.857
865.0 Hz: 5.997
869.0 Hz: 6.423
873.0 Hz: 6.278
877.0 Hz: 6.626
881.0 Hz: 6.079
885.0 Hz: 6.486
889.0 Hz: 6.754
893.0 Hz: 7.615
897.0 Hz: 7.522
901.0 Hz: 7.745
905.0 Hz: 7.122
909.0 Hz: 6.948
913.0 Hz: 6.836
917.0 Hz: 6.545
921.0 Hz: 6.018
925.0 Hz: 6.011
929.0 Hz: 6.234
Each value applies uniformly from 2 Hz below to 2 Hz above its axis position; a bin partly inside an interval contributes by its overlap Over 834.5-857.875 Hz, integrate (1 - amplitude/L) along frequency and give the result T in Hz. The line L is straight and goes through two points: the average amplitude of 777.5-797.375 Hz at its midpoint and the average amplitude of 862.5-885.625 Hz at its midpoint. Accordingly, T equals 2.1 Hz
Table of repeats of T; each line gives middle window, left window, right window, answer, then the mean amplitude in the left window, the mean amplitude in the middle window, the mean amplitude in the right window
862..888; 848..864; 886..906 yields 0.55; 5.68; 6.31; 7.32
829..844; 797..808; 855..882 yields 1.12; 5.49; 5.41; 6.18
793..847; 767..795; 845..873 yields 5.64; 5.67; 5.16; 5.84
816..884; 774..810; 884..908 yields 7.72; 5.5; 5.73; 7.23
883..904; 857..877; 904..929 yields -2.82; 6.17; 7.22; 6.53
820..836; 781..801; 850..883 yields 0.84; 5.5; 5.48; 6.09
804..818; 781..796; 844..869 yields 3.35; 5.54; 4.27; 5.76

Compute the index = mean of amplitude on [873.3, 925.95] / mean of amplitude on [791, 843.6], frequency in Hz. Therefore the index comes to 1.33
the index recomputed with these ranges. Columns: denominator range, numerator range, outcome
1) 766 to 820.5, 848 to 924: 1.24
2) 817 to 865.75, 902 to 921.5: 1.23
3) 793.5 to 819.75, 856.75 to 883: 1.29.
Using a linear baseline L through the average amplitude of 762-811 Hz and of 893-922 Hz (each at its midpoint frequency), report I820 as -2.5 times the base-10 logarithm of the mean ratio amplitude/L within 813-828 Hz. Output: 0.21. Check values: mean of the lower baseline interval 5.55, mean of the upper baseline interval 7.04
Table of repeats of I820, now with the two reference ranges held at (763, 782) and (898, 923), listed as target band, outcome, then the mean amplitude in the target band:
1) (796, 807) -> 0.083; 5.54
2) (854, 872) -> 0.075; 6.06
